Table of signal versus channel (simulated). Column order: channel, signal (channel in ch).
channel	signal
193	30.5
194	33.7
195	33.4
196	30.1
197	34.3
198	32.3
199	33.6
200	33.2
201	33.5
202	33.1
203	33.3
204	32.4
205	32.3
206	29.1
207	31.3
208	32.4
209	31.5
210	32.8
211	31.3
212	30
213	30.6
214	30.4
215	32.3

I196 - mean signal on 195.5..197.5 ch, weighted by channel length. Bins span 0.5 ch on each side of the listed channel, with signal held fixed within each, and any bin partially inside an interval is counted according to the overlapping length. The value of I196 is 32.2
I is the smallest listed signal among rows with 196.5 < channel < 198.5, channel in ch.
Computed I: 32.3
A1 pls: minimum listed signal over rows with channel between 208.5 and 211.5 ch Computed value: 31.3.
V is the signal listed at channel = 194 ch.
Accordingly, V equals 33.7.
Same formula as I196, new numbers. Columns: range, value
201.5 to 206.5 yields 32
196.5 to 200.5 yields 33.4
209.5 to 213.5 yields 31.2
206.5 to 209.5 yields 31.7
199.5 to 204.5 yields 33.1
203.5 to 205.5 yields 32.3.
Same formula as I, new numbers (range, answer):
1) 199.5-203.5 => 33.1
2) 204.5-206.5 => 29.1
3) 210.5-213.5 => 30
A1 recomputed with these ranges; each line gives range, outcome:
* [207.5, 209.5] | 31.5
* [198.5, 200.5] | 33.2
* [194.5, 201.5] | 30.1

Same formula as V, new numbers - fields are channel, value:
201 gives 33.5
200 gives 33.2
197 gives 34.3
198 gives 32.3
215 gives 32.3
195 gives 33.4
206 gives 29.1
